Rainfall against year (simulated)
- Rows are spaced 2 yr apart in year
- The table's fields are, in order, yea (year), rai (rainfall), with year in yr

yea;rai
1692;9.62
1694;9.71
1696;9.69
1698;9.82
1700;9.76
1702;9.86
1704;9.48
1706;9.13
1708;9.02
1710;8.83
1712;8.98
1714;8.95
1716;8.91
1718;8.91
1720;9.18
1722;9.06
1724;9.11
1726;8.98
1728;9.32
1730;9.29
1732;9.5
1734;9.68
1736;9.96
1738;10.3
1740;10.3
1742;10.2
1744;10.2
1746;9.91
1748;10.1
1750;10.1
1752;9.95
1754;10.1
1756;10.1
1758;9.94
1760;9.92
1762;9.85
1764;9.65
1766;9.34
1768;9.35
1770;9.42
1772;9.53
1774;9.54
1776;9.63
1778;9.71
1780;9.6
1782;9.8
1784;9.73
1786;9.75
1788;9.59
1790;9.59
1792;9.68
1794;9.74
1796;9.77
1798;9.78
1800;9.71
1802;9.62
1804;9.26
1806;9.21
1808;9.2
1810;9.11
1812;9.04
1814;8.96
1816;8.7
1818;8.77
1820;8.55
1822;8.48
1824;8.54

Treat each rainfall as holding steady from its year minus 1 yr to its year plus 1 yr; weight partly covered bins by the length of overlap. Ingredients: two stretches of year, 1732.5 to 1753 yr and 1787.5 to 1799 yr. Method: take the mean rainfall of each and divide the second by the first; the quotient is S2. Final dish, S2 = 1.0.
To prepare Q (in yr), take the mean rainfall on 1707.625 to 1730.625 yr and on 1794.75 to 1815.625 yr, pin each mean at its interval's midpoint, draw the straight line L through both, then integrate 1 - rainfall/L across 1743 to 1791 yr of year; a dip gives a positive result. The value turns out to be -2.89 yr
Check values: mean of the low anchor 9.04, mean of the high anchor 9.35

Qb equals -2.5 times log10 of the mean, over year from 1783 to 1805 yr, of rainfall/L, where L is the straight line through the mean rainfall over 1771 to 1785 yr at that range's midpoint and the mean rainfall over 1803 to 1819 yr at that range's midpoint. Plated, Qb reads -0.04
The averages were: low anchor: 9.65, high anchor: 9.03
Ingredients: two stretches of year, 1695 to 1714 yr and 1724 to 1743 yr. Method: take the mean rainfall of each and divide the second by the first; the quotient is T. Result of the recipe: 1.0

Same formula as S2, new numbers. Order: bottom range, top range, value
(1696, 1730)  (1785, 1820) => 1.01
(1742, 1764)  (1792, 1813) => 0.94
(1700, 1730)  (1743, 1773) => 1.07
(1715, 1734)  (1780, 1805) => 1.05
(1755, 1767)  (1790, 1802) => 0.99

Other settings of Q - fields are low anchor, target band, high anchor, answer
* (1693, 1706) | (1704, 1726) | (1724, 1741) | 1.4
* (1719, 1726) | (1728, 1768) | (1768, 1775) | -2.6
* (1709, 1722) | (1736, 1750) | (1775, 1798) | -1.4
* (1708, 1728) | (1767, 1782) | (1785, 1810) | -0.3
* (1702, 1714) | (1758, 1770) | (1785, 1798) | -0.2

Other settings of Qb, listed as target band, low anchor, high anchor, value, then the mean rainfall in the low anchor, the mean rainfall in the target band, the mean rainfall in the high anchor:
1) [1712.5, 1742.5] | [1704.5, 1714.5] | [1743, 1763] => 0.00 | 9.01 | 9.42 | 10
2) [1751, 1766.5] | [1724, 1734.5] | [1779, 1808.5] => -0.05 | 9.32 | 9.87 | 9.61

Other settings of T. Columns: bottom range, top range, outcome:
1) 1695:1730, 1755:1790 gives 1.05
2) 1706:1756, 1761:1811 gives 1.00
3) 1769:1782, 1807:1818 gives 0.94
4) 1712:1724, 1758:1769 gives 1.07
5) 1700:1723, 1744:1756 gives 1.10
